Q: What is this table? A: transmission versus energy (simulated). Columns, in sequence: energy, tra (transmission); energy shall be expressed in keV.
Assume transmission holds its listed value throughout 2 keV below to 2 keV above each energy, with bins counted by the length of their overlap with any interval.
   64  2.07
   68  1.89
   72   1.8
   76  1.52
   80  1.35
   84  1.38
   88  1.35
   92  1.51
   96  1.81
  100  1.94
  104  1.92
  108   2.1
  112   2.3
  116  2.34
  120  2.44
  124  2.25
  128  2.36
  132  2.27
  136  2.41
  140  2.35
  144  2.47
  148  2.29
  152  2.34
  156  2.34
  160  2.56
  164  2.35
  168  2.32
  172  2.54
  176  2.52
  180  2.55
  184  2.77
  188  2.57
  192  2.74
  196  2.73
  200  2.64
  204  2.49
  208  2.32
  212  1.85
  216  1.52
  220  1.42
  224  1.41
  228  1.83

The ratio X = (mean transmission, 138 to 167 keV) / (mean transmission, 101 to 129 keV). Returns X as 1.07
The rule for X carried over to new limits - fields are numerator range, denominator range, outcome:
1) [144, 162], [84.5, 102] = 1.47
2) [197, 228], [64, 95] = 1.24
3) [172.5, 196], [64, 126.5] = 1.41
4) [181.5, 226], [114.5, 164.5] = 0.94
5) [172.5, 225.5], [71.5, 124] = 1.24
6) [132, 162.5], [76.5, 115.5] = 1.36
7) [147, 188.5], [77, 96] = 1.71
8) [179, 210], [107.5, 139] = 1.12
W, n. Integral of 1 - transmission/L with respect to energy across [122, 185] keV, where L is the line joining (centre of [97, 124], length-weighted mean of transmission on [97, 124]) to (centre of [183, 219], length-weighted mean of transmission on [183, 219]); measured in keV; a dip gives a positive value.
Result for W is -4.21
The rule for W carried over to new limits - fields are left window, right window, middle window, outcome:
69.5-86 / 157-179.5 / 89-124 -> -4.0 keV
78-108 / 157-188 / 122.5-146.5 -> -2.9 keV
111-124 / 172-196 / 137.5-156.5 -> 0.9 keV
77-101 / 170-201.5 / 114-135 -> -4.3 keV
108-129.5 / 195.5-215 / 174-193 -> -2.4 keV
